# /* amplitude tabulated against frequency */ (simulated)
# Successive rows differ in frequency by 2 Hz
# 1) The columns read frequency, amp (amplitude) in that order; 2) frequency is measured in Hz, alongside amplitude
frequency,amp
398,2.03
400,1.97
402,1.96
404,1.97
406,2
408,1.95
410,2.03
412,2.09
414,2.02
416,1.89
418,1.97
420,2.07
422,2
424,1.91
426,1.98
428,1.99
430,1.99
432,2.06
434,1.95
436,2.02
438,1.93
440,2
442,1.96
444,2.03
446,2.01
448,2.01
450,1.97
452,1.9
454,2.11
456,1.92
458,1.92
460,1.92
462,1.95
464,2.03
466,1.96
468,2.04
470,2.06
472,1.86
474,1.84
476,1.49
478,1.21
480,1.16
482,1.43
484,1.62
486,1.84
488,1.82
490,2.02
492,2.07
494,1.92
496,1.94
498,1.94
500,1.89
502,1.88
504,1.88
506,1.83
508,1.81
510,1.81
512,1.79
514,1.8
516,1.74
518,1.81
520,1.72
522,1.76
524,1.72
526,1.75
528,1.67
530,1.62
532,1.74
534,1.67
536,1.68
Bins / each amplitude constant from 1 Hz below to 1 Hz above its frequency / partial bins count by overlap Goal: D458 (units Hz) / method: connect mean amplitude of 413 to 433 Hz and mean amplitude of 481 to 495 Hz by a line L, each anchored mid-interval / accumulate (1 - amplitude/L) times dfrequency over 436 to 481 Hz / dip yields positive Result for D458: 0.4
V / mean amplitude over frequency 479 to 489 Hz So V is 1.57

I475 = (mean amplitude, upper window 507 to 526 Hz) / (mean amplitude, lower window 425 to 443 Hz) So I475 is 0.9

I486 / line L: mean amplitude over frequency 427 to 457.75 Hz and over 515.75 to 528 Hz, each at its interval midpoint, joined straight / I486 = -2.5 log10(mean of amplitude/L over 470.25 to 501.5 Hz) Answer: 0.06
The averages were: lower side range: 1.99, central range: 1.75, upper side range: 1.74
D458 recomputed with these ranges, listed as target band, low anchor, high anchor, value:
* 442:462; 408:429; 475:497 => -1.5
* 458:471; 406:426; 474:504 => -1.2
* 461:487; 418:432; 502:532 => 2.0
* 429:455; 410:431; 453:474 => -0.2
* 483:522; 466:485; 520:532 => -3.8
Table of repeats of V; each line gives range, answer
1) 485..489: 1.83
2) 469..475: 1.92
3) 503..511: 1.83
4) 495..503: 1.91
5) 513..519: 1.78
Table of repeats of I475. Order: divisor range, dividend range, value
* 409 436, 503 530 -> 0.89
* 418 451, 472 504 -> 0.88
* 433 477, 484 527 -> 0.94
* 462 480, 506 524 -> 1.00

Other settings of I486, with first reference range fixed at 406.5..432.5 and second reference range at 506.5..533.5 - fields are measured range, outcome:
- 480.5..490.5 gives 0.08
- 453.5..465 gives -0.04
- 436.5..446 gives -0.02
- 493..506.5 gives -0.06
